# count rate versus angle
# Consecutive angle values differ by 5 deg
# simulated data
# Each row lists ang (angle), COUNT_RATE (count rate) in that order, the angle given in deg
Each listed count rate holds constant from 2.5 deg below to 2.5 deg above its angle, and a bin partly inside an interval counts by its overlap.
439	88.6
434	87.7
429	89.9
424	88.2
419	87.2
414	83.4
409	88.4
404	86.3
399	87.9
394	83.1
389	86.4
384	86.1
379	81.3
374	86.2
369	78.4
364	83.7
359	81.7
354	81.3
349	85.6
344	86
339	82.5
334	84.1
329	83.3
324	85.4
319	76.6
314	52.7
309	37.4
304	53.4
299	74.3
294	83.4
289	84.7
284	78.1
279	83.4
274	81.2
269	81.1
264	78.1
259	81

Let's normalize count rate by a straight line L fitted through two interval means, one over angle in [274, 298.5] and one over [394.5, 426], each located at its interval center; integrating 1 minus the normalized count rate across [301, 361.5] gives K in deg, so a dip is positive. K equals 6.79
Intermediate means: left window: 81.6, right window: 86.6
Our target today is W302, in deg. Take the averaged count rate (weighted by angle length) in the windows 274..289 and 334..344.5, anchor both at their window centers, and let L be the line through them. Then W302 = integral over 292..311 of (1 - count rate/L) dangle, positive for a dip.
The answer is 4.63 deg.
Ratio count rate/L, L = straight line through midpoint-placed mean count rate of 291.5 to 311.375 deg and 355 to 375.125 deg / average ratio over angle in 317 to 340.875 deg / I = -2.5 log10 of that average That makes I -0.17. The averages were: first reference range 62.3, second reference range 82.2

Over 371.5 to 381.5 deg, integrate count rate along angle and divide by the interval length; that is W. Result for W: 83.8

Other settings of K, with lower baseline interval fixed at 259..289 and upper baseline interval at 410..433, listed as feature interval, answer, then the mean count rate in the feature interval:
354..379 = 0.8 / 82.3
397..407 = -0.1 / 87.1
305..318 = 5.2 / 49.7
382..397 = 0.1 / 85.3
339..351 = -0.2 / 85.1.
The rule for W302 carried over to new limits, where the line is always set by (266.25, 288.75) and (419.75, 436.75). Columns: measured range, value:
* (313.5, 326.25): 1.39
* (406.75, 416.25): 0.19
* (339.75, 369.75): 0.68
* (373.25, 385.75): 0.28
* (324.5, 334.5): -0.02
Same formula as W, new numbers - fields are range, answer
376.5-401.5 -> 85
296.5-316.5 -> 54.5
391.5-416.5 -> 85.8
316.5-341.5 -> 82.4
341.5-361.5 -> 83.7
